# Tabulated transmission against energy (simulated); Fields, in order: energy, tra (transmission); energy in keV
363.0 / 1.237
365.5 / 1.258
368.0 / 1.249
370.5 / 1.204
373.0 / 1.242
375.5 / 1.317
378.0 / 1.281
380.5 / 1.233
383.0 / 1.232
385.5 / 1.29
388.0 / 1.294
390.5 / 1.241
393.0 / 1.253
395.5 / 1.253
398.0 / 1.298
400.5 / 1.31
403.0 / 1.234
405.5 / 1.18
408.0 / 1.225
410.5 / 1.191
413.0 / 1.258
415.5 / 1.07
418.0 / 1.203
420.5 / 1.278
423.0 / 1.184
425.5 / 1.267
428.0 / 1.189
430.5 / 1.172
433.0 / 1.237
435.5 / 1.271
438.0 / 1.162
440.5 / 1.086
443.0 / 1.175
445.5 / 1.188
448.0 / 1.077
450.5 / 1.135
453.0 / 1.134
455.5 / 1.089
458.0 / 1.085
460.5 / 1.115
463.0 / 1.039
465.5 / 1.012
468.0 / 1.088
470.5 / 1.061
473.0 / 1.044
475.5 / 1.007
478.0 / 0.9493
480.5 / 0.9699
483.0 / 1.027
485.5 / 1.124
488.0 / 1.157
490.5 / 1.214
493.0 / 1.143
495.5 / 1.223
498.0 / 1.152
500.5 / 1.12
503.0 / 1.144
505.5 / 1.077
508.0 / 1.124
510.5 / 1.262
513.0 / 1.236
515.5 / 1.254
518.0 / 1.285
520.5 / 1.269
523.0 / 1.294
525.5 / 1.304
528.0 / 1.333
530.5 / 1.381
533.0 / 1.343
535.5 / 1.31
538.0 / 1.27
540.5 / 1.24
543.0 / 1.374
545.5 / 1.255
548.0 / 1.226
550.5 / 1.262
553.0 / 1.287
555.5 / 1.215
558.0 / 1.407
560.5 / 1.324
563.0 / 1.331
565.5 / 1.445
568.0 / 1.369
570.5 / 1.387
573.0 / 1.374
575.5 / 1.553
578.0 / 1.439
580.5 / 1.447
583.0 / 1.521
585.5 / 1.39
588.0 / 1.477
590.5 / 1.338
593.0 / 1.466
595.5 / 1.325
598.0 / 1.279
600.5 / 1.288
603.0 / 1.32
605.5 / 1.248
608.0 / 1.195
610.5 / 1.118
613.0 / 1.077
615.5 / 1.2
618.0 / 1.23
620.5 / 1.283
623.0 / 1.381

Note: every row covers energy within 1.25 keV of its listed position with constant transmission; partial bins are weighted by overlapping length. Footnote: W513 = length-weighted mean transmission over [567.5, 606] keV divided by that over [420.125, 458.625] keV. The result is 1.19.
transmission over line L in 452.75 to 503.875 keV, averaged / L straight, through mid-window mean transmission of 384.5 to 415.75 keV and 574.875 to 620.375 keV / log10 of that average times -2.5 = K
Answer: 0.17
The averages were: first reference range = 1.24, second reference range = 1.32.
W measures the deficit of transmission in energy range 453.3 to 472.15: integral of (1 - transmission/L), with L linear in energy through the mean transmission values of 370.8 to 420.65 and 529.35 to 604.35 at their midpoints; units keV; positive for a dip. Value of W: 3.1 keV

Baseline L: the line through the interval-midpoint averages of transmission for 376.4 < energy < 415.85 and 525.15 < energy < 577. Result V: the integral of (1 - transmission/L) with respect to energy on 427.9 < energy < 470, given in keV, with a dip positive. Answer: 4.8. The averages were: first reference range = 1.24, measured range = 1.13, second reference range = 1.33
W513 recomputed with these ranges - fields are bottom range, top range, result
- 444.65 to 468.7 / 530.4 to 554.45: 1.18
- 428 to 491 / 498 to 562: 1.14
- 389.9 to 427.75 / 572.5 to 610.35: 1.12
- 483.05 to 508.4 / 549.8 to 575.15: 1.18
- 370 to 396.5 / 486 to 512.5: 0.92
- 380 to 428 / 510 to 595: 1.09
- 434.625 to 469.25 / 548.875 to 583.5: 1.23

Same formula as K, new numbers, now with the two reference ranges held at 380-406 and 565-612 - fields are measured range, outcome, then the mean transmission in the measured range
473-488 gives 0.26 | 1.03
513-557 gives 0.04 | 1.29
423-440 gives 0.06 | 1.21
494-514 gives 0.13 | 1.17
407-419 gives 0.07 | 1.19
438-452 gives 0.14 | 1.13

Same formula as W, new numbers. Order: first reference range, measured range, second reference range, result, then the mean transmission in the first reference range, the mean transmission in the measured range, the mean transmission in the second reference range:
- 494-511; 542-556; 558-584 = 0.64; 1.15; 1.27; 1.42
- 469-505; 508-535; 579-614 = -2.81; 1.09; 1.29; 1.32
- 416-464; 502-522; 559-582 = 1.39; 1.16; 1.21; 1.41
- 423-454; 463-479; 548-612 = 2.45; 1.18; 1.03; 1.35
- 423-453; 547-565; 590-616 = -0.95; 1.18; 1.3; 1.26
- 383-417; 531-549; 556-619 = 0.30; 1.24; 1.29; 1.34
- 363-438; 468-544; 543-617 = 6.19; 1.24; 1.19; 1.33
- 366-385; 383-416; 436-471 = -0.91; 1.25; 1.24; 1.11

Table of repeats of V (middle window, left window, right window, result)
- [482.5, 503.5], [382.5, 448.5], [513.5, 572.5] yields 2.1 keV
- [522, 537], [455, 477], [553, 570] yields -0.9 keV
